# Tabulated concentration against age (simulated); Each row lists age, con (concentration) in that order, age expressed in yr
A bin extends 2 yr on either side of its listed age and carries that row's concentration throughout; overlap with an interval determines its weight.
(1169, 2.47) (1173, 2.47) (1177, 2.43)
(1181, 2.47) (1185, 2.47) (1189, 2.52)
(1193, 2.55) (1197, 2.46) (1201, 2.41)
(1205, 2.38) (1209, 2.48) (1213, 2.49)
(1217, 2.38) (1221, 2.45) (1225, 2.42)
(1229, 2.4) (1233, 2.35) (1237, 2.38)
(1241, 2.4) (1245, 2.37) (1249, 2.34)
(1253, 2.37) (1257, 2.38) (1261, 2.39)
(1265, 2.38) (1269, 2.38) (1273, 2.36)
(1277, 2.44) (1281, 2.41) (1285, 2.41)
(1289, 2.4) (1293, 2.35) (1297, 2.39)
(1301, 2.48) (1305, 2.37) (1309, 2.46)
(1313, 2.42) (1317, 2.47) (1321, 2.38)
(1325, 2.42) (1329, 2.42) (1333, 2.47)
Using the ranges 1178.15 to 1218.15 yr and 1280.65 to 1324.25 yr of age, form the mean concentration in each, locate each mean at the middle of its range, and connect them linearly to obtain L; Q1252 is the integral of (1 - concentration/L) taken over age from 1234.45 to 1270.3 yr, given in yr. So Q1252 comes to 0.89 yr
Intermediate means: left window 2.46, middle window 2.38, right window 2.41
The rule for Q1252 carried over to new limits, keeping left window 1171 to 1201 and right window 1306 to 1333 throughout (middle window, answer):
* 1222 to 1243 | 0.6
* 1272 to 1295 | 0.4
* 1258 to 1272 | 0.4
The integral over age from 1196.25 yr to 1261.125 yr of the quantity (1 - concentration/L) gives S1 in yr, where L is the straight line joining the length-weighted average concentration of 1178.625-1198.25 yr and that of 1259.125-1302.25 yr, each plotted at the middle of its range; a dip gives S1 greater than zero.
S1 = 1.3 yr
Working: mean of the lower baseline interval 2.49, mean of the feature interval 2.4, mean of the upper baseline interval 2.4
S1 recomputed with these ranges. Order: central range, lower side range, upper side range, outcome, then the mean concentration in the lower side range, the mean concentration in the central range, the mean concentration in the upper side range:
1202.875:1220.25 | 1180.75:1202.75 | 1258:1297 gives 0.2 yr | 2.48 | 2.43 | 2.39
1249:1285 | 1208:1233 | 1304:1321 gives 0.6 yr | 2.43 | 2.39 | 2.43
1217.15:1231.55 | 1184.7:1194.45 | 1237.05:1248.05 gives 0.1 yr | 2.52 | 2.41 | 2.38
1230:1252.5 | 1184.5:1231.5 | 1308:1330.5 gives 0.7 yr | 2.45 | 2.37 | 2.43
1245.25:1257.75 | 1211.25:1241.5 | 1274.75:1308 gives 0.2 yr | 2.41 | 2.36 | 2.41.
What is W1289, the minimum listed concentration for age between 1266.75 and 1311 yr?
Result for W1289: 2.35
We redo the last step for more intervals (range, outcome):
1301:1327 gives 2.37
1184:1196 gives 2.47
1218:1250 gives 2.34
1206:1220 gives 2.38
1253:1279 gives 2.36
